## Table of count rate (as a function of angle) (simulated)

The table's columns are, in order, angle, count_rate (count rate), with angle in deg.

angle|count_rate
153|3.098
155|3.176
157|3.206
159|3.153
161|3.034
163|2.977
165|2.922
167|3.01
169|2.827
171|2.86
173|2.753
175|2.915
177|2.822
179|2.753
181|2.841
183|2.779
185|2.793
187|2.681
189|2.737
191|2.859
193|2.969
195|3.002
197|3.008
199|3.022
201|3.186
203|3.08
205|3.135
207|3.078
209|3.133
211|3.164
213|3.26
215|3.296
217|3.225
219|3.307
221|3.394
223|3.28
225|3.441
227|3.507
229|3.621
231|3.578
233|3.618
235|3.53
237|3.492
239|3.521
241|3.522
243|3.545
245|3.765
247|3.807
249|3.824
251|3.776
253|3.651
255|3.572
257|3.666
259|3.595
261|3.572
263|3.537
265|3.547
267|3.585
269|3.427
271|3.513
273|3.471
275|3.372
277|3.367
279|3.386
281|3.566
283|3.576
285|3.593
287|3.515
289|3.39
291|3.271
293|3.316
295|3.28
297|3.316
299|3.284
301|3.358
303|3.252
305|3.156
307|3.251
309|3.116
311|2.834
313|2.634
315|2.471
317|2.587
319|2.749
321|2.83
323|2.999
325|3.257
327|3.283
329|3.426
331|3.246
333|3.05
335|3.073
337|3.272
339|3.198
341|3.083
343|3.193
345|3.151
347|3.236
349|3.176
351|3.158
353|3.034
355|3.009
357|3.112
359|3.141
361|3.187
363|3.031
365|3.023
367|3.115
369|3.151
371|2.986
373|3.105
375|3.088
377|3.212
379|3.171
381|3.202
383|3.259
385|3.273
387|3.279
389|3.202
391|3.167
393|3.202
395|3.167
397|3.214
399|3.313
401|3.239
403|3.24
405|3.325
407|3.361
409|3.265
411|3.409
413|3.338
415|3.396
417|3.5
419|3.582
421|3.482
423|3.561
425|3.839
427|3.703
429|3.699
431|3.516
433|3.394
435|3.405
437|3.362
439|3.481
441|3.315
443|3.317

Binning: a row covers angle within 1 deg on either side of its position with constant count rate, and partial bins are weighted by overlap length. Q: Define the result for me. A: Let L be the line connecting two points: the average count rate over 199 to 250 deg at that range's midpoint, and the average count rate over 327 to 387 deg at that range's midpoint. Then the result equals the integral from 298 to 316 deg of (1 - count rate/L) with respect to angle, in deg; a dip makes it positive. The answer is 1.2 deg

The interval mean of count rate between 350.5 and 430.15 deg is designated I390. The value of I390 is 3.27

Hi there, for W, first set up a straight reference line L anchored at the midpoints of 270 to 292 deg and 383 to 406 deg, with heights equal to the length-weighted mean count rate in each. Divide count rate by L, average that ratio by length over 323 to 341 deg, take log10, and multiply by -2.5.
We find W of 0.05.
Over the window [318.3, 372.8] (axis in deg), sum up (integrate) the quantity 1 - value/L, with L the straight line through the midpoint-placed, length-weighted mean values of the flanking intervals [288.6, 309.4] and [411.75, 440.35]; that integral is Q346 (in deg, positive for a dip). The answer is 3.9 deg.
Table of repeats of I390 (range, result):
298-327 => 2.99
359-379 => 3.11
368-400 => 3.19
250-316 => 3.37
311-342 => 3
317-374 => 3.11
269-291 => 3.46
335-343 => 3.17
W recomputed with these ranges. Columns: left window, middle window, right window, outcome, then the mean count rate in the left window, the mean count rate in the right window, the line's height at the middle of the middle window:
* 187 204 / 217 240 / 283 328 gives -0.15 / 2.97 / 3.13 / 3.02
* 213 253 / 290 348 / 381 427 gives 0.11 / 3.53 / 3.35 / 3.44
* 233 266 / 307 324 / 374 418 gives 0.23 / 3.62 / 3.26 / 3.46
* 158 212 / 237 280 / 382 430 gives -0.16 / 2.94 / 3.38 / 3.09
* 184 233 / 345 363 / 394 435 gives 0.07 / 3.17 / 3.43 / 3.35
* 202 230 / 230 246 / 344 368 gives -0.10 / 3.28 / 3.11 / 3.25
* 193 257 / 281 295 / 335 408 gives -0.05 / 3.4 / 3.17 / 3.3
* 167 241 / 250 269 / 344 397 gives -0.15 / 3.13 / 3.15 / 3.13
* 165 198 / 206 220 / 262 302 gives -0.06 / 2.85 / 3.43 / 3.03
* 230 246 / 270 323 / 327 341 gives 0.05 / 3.57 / 3.21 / 3.35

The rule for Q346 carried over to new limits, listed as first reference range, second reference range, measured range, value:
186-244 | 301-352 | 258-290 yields -3.5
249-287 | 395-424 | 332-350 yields 1.5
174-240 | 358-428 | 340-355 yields 0.5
